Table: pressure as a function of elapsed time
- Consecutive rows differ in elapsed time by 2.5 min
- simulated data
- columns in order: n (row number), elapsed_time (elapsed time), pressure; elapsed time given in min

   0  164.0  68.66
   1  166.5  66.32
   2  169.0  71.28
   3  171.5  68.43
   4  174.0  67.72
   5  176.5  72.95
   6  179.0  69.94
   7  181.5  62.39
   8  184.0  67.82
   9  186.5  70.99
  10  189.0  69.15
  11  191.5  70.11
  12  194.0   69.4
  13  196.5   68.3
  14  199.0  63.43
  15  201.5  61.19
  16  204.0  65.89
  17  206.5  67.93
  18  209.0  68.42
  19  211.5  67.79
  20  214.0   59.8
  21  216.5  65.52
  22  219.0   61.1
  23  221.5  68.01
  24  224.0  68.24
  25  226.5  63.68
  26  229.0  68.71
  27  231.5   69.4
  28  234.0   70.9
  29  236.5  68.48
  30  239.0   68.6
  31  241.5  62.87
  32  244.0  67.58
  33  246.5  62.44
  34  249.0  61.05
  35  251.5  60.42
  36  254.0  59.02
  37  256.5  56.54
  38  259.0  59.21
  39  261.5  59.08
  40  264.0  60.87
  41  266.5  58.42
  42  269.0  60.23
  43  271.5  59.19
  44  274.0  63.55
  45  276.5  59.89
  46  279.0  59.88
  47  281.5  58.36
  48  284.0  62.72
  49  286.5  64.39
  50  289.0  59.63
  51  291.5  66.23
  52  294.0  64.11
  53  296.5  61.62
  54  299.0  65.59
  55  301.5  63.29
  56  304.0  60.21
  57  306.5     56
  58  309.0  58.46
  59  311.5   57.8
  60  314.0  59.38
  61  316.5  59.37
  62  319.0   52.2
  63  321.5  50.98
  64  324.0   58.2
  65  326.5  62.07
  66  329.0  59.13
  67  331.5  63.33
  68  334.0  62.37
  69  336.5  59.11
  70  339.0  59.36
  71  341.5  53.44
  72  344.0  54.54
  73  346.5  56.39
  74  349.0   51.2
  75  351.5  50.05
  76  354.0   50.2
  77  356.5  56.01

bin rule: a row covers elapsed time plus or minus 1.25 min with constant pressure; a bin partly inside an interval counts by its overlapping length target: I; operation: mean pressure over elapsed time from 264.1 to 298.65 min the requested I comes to 61.5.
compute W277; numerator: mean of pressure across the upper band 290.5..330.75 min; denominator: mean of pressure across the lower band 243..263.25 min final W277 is 0.98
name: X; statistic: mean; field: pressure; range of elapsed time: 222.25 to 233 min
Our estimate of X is 67.6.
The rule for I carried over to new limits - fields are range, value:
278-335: 60.2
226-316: 62.1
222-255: 65.6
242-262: 60.8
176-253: 66.4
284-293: 63.3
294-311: 61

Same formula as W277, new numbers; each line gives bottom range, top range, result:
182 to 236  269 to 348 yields 0.89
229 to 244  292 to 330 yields 0.87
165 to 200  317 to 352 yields 0.83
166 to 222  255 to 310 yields 0.91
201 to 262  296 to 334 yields 0.92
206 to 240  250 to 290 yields 0.90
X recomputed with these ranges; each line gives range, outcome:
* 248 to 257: 59.4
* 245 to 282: 60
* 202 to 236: 66.5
